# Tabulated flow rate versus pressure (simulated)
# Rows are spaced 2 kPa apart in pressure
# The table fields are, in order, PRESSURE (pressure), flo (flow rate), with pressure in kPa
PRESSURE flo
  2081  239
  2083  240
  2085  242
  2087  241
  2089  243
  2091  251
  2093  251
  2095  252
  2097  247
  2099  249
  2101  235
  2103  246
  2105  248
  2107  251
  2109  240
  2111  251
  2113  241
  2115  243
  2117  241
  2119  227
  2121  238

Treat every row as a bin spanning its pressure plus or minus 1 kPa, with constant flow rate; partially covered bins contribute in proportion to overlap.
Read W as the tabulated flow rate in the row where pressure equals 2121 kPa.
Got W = 238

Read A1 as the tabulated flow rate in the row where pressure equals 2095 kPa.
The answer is 252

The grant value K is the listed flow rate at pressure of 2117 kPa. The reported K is 241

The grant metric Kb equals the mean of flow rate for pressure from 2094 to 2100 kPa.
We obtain 249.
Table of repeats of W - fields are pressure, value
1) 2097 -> 247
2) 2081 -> 239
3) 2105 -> 248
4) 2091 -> 251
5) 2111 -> 251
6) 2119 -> 227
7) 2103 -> 246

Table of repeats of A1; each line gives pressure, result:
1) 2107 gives 251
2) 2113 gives 241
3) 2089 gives 243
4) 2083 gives 240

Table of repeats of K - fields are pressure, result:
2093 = 251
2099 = 249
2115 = 243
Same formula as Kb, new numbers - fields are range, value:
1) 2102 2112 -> 247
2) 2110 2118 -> 244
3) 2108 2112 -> 246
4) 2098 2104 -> 243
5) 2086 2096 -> 248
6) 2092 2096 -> 252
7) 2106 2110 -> 246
